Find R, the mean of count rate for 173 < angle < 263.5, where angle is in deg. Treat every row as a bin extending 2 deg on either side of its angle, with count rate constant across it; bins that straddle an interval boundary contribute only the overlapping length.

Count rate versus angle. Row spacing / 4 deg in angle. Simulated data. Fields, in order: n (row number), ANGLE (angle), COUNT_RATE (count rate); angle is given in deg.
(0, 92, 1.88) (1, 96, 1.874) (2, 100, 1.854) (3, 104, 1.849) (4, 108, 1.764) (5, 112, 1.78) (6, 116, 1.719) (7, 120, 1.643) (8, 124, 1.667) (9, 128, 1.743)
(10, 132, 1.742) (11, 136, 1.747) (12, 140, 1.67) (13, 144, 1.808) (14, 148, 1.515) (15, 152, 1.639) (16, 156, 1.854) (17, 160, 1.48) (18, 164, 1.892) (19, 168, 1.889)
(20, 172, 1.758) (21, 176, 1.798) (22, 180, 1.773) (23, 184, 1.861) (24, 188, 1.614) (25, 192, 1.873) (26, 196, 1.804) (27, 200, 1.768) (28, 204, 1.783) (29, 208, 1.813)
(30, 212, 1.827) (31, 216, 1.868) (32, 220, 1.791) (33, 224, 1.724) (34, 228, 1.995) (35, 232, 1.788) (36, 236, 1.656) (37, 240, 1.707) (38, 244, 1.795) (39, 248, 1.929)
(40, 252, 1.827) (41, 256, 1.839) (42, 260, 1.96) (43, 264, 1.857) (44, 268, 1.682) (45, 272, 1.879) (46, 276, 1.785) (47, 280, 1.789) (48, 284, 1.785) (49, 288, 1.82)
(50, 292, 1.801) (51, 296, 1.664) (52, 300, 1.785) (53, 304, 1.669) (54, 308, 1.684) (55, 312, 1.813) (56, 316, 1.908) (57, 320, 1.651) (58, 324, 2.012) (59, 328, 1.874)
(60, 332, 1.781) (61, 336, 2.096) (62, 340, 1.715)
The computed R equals 1.81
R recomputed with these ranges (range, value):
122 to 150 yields 1.7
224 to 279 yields 1.82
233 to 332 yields 1.8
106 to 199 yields 1.74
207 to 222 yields 1.83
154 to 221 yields 1.79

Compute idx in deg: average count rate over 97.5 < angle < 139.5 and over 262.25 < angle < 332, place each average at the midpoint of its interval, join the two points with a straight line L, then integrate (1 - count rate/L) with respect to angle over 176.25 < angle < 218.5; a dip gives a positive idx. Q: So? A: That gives -0.7 deg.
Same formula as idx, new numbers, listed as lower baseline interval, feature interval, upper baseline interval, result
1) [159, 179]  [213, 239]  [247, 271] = 0.3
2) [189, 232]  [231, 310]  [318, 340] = 2.5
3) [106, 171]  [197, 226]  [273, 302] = -0.8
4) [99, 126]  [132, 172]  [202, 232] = 1.2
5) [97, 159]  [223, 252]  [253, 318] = -0.5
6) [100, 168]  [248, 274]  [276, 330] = -1.1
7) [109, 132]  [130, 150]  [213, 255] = 0.4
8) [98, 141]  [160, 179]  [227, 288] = -0.2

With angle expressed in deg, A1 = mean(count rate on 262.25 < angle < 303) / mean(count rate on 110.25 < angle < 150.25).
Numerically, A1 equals 1.0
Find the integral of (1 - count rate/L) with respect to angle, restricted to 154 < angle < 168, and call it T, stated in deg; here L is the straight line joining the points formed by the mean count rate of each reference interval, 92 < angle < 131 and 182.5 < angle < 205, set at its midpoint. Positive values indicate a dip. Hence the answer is 0.1 deg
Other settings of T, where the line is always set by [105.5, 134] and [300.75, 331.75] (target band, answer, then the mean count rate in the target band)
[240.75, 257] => -0.6 deg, 1.84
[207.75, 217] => -0.4 deg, 1.84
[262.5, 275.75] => -0.1 deg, 1.8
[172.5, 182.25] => -0.2 deg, 1.78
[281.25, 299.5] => 0.2 deg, 1.77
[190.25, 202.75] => -0.4 deg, 1.81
